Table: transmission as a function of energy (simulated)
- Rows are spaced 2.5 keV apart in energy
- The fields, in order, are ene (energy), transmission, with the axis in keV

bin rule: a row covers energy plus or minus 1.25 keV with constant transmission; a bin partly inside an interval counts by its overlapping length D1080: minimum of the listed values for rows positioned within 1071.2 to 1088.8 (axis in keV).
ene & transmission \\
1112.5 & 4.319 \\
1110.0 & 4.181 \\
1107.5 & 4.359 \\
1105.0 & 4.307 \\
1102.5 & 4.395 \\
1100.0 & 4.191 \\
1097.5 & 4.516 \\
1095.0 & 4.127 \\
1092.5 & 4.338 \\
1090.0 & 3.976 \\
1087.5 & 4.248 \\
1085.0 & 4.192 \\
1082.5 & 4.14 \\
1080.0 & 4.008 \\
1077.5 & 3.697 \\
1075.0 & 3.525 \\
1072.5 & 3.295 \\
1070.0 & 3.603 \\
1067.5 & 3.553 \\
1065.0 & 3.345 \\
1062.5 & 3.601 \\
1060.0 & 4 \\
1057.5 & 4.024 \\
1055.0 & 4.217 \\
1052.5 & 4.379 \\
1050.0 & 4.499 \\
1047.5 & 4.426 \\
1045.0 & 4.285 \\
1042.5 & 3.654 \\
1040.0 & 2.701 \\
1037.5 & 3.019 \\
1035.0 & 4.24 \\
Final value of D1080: 3.295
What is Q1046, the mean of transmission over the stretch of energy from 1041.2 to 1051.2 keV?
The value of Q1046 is 4.21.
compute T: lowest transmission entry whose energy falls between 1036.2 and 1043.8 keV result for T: 2.701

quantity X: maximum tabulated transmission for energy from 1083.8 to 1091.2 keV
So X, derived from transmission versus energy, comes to 4.248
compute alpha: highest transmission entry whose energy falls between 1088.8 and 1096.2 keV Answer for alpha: 4.338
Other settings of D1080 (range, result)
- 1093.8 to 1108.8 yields 4.127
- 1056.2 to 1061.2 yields 4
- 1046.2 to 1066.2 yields 3.345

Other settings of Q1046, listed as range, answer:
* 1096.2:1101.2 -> 4.35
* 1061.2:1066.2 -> 3.48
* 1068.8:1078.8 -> 3.53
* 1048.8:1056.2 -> 4.37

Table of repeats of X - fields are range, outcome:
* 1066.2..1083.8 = 4.14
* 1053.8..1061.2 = 4.217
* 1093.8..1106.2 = 4.516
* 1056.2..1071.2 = 4.024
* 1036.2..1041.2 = 3.019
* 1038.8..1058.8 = 4.499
